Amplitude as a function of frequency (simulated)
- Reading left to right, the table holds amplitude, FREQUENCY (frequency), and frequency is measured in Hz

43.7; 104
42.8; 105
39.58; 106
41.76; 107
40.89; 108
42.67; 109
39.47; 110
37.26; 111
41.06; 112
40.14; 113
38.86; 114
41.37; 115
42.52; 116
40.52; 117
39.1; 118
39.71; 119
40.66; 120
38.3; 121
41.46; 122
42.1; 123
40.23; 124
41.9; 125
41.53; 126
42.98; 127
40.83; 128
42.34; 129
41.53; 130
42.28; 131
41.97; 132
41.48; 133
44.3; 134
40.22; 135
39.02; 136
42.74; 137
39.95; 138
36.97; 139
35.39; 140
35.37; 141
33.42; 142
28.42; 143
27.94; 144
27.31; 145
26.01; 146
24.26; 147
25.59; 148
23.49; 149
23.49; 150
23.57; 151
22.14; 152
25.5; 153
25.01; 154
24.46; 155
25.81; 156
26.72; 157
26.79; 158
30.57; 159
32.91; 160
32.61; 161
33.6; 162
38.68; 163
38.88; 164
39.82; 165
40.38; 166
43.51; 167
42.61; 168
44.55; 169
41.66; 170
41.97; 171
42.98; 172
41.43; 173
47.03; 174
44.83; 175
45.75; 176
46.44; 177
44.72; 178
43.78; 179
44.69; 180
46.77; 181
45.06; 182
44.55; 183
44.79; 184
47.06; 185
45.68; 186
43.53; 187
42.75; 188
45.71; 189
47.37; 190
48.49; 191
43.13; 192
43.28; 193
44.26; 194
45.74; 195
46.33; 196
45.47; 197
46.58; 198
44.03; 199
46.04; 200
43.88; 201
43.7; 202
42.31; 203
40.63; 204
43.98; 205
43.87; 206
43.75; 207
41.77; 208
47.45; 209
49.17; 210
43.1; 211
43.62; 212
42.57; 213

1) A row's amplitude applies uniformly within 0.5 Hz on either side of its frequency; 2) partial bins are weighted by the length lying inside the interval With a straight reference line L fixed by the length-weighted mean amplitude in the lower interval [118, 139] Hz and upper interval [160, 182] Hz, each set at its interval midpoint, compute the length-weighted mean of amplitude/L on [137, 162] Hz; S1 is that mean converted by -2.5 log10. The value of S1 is 0.40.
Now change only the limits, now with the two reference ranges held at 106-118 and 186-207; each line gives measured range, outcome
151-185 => 0.14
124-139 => 0.00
